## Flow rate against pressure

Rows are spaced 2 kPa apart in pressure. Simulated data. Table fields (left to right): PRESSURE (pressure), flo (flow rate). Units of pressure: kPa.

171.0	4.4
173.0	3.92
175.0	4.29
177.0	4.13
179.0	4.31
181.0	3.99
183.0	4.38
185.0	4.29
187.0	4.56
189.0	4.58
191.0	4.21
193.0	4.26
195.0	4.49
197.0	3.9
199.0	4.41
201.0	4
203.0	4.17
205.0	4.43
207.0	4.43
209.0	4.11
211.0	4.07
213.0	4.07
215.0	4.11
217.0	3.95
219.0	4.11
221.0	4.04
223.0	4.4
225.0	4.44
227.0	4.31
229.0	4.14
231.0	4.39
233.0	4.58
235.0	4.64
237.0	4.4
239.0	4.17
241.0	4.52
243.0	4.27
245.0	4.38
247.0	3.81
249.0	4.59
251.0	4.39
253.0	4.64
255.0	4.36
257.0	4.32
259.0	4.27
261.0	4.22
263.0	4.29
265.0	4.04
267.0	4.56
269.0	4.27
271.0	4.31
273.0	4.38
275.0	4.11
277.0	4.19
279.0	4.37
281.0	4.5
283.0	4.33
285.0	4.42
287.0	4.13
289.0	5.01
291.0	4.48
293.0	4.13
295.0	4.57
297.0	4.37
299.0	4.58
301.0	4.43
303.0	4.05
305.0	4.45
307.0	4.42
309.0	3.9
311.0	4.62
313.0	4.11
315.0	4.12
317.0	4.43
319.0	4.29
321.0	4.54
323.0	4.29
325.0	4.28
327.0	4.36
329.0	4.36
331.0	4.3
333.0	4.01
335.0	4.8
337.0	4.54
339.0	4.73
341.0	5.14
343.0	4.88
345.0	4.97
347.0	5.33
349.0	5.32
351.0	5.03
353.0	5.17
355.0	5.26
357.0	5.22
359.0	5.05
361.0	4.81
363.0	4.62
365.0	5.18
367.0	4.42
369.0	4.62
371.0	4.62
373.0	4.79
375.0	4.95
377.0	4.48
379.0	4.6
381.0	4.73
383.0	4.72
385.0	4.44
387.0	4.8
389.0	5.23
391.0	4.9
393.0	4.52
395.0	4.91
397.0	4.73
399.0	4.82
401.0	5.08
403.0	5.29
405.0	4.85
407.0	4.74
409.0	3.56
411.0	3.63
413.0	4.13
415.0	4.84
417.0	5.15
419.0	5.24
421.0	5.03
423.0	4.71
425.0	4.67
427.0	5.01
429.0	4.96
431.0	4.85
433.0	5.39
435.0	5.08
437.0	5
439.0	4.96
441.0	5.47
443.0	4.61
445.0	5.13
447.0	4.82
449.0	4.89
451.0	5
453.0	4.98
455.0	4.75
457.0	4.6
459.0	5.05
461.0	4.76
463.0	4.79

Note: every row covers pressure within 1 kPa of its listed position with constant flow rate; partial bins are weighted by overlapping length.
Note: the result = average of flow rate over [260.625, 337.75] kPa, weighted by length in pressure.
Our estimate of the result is 4.35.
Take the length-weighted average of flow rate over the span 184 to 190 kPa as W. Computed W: 4.48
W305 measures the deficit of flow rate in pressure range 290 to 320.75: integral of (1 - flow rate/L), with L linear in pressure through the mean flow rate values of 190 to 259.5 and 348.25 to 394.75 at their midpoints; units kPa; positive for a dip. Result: 1.7 kPa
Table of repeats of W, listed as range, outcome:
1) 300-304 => 4.24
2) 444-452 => 4.96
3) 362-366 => 4.9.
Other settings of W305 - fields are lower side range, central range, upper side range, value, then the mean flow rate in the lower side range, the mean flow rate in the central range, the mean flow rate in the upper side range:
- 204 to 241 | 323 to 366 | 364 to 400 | -1.6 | 4.27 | 4.81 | 4.75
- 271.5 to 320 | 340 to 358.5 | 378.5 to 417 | -2.6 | 4.35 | 5.14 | 4.67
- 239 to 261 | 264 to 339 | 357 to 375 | 3.1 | 4.34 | 4.36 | 4.8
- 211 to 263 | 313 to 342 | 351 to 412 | 1.0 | 4.3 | 4.43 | 4.76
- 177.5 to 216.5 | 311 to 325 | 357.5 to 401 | 0.8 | 4.25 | 4.32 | 4.77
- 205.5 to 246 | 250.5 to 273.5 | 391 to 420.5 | 0.1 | 4.28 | 4.34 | 4.69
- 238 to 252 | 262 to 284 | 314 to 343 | 0.3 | 4.3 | 4.3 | 4.46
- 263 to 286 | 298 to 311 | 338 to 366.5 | 0.7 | 4.32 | 4.33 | 5.04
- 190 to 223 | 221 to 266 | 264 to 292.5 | -0.7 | 4.18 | 4.34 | 4.36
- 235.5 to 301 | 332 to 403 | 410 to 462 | -2.8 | 4.36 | 4.85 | 4.87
